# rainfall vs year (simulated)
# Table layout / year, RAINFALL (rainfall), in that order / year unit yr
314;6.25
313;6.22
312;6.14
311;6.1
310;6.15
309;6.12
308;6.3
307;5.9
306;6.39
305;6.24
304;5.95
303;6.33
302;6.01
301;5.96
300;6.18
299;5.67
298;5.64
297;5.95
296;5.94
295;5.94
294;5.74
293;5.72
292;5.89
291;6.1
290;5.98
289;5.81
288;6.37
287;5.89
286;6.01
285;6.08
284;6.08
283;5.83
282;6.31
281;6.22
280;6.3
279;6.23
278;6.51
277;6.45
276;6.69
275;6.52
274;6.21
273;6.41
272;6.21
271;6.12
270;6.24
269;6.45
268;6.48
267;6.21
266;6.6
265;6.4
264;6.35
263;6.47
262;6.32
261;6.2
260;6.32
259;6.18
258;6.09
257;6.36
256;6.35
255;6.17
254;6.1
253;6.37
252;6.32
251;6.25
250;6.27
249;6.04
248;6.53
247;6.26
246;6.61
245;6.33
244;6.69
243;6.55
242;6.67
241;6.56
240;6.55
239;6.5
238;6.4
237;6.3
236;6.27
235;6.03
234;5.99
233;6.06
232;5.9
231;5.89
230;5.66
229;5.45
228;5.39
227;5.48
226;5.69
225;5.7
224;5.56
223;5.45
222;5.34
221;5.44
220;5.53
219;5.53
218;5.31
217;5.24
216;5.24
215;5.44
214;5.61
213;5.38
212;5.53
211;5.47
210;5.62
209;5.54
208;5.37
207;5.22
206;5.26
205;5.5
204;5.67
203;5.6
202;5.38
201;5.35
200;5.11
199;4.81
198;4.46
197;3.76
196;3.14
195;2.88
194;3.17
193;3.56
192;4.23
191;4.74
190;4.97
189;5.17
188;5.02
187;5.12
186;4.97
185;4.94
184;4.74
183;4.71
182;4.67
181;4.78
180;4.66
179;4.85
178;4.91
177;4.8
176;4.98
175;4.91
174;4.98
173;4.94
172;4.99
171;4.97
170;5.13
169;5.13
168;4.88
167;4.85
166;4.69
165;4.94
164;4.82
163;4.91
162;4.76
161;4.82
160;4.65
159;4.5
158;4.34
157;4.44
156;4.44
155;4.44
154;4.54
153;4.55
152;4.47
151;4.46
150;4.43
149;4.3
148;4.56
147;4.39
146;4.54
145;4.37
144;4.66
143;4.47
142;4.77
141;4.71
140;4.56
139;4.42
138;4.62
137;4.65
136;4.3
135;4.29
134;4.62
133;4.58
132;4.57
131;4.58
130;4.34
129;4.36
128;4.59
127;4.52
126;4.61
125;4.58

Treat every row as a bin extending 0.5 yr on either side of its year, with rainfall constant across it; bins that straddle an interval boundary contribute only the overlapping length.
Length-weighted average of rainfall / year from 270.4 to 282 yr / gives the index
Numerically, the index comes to 6.35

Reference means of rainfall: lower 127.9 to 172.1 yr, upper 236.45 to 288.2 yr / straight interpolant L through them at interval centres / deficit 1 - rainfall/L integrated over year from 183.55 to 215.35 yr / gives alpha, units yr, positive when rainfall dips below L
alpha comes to 2.8 yr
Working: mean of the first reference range 4.61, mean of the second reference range 6.33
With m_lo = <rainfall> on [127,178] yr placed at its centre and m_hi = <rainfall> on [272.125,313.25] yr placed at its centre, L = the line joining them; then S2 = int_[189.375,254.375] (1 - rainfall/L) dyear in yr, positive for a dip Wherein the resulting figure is -1.9 yr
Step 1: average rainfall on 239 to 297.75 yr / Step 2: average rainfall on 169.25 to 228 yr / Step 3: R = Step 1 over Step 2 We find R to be 1.25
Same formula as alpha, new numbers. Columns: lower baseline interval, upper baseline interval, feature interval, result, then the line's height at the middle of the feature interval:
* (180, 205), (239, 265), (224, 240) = -0.4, 5.78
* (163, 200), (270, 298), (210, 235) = -1.5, 5.24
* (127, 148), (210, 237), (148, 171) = 0.7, 4.8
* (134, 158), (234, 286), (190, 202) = 2.5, 5.3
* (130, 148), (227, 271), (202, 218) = 0.6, 5.64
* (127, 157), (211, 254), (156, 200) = 3.6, 5.07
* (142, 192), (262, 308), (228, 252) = -2.6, 5.62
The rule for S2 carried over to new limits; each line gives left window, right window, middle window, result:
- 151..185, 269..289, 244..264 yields -1.3 yr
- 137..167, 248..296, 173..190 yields 0.3 yr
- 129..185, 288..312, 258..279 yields -2.4 yr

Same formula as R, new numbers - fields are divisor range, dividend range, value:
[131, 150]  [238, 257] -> 1.41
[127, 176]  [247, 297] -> 1.34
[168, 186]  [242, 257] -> 1.30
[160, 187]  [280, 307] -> 1.23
